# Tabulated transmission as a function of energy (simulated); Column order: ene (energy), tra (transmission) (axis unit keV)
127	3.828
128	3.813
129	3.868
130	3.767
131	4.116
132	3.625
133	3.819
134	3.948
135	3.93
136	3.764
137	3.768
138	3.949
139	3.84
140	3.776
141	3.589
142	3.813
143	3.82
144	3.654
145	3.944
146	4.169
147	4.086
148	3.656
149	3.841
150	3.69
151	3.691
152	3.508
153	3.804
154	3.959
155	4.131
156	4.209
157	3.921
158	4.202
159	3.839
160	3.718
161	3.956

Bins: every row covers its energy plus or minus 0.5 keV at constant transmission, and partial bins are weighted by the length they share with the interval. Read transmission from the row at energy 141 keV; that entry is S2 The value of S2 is 3.589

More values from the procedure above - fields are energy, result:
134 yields 3.948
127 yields 3.828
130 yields 3.767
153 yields 3.804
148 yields 3.656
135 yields 3.93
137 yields 3.768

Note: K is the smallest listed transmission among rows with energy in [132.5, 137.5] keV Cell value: 3.764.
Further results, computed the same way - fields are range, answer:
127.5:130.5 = 3.767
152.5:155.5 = 3.804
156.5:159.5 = 3.839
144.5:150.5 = 3.656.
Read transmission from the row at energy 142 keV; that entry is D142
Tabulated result 3.813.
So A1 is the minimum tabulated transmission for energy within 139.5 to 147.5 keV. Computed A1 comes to 3.589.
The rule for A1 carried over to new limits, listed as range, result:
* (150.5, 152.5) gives 3.508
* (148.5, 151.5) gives 3.69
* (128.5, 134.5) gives 3.625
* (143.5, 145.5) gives 3.654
